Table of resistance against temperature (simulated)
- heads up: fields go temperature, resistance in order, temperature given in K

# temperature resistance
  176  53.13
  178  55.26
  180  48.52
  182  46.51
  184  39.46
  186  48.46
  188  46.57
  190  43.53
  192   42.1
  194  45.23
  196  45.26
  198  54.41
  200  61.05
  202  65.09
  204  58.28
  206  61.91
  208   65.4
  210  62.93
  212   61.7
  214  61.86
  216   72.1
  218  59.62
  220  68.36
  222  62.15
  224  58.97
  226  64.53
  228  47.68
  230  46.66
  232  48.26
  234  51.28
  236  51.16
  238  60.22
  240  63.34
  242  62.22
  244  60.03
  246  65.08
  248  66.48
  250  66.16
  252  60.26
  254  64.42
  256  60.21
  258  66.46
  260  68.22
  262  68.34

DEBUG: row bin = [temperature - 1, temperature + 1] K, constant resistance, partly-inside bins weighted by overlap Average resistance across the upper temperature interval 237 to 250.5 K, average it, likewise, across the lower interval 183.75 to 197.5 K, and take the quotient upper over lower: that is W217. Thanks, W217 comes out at 1.4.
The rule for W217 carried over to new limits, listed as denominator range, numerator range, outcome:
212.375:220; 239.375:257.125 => 0.97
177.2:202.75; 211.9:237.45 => 1.18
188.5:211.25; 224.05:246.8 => 1.03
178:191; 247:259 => 1.38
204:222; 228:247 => 0.88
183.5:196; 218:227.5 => 1.40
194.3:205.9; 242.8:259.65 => 1.13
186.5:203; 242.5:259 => 1.26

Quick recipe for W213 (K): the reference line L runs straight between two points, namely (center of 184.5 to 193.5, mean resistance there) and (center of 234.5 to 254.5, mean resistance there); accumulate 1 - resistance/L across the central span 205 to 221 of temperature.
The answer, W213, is -3.73 K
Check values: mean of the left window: 44.9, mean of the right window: 61.6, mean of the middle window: 64.2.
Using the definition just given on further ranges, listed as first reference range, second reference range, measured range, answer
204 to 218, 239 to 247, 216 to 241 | 2.2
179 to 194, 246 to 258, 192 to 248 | -4.3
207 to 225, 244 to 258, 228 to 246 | 2.3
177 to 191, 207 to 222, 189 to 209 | 0.6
